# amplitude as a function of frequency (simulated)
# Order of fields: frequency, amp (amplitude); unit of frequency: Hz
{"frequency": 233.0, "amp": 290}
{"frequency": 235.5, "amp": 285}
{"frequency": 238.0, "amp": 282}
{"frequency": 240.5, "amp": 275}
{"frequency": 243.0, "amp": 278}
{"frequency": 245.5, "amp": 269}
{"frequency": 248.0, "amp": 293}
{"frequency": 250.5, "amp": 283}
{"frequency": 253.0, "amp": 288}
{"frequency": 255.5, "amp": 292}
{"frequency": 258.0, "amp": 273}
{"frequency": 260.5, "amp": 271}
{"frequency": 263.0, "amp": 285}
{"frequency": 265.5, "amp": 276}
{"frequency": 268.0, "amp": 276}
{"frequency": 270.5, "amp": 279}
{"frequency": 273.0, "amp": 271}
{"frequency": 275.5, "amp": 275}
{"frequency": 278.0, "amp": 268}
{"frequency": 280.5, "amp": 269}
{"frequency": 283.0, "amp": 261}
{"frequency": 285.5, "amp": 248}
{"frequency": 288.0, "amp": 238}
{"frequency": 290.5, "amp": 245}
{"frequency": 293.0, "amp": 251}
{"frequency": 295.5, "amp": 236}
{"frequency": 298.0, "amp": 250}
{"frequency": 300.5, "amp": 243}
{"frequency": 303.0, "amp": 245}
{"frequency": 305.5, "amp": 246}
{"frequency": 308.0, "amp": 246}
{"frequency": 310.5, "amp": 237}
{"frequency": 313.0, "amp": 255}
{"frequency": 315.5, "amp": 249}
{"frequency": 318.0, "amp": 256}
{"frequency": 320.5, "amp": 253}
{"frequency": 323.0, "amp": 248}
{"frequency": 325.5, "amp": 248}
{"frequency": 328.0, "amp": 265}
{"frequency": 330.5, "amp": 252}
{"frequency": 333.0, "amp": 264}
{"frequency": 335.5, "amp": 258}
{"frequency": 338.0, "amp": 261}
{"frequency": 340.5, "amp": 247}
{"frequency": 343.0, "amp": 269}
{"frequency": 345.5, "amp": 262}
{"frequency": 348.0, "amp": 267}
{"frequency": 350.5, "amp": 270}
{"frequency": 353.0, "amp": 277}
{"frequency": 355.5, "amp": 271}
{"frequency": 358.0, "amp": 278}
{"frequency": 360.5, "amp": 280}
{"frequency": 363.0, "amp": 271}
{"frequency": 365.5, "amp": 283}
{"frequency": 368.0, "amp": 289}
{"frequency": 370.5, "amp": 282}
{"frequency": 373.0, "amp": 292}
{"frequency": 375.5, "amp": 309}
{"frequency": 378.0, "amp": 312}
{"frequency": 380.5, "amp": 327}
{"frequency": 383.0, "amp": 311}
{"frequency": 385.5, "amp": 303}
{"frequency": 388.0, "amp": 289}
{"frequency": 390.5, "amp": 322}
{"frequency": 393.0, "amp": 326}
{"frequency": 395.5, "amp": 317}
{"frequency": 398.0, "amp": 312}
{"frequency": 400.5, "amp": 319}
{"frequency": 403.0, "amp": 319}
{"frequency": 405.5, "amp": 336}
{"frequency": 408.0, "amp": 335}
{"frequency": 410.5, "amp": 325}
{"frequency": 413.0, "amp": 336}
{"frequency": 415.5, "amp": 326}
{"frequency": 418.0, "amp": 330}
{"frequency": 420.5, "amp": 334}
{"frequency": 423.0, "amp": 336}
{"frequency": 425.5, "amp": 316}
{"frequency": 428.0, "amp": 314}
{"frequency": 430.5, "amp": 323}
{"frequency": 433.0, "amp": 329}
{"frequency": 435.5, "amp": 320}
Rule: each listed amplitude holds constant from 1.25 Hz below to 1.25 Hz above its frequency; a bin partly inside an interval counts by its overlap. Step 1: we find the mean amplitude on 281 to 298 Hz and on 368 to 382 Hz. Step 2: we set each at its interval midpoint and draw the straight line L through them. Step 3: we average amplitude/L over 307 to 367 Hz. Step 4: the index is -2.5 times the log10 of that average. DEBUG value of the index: 0.07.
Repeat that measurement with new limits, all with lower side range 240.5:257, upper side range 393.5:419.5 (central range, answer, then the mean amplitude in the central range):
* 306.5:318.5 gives 0.207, 248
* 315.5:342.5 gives 0.192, 255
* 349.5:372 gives 0.129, 278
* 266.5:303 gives 0.138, 258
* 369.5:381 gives 0.048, 303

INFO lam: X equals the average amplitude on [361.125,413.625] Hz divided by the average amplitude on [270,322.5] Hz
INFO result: 1.22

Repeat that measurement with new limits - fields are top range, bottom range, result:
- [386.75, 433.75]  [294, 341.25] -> 1.29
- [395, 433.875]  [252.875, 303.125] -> 1.23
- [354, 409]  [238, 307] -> 1.14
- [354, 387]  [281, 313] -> 1.19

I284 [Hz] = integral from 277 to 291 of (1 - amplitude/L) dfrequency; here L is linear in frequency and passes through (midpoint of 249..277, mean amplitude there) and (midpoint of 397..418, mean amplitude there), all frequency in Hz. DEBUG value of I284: 1.5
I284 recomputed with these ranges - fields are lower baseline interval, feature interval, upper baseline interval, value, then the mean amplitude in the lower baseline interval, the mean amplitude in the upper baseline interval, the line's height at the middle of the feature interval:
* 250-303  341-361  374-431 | 1.8 Hz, 265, 321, 298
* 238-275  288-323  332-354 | 3.1 Hz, 279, 264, 270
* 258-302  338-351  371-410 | 1.3 Hz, 262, 315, 293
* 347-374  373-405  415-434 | -1.5 Hz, 278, 326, 299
